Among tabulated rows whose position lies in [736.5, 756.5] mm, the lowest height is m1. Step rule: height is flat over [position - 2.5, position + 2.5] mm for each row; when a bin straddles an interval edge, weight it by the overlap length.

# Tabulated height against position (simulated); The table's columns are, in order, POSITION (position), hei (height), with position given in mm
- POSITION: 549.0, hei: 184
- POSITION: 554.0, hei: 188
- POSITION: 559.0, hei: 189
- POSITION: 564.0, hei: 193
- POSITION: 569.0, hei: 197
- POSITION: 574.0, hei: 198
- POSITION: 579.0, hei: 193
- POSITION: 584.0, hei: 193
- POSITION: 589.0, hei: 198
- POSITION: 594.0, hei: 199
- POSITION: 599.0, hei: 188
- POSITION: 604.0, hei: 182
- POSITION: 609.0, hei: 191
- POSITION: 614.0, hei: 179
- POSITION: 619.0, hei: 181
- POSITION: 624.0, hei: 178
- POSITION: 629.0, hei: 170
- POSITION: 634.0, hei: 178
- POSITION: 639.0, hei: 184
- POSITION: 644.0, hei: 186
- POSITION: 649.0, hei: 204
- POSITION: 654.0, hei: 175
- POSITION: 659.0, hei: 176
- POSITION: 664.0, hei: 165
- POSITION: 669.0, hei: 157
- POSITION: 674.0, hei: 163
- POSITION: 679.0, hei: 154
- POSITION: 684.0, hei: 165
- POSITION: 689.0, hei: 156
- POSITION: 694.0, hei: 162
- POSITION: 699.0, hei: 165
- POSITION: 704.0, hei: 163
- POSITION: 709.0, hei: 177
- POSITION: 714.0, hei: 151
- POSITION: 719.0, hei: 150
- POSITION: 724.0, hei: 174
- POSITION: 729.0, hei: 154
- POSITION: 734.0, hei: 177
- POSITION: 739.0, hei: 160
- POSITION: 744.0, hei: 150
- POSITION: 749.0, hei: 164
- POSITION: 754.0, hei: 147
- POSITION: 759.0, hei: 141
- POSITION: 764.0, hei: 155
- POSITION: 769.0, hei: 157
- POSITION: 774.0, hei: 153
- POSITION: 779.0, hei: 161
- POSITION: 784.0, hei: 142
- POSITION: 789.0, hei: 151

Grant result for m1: 147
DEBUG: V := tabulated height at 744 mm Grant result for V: 150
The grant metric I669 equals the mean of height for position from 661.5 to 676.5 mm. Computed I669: 162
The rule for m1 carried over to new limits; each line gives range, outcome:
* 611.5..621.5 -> 179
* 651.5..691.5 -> 154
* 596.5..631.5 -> 170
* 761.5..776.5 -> 153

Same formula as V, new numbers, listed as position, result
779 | 161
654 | 175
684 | 165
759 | 141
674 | 163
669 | 157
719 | 150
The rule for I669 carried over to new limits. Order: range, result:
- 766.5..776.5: 155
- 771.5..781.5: 157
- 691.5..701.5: 164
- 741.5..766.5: 151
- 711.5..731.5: 157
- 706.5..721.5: 159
